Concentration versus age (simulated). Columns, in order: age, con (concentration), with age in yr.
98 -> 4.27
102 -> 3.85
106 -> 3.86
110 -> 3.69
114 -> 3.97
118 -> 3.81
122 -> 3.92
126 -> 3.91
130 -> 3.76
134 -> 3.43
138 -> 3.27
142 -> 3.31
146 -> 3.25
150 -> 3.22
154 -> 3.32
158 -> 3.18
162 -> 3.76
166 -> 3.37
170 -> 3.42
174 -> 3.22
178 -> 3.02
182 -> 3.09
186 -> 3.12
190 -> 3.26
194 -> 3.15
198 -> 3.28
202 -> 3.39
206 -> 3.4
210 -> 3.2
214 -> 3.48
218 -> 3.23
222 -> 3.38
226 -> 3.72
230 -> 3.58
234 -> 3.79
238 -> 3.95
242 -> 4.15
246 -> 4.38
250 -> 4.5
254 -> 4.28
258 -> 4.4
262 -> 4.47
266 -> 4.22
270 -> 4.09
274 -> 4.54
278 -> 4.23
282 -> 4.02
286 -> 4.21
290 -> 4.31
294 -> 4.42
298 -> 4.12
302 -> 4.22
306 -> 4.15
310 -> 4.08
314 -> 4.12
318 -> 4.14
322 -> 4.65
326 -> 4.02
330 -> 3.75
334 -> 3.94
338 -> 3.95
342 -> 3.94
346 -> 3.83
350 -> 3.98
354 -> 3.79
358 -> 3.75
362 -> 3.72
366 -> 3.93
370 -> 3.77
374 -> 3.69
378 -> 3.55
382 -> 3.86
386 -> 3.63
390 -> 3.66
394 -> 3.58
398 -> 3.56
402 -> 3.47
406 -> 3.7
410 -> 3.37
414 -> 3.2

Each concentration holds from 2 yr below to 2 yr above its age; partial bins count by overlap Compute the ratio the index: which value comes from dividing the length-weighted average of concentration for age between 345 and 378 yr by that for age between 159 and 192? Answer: 1.2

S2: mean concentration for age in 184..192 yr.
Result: 3.19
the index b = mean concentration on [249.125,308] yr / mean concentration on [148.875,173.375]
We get 1.27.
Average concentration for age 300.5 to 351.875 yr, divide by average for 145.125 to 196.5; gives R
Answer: 1.2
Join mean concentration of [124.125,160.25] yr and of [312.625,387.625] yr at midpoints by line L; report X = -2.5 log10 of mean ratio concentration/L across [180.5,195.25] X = 0.12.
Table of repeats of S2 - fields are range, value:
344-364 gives 3.81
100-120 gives 3.84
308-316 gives 4.1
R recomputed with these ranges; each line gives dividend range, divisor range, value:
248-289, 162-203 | 1.32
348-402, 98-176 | 1.04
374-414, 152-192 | 1.09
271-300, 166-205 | 1.32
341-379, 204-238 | 1.08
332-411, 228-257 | 0.91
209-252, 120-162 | 1.09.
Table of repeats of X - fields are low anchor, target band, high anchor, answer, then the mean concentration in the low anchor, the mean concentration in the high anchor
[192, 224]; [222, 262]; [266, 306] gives -0.097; 3.31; 4.23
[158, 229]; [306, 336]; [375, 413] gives -0.175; 3.32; 3.59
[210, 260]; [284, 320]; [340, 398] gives -0.103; 3.88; 3.76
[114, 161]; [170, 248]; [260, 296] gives 0.132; 3.52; 4.28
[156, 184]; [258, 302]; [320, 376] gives -0.163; 3.29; 3.91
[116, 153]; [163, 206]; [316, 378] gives 0.118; 3.54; 3.91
